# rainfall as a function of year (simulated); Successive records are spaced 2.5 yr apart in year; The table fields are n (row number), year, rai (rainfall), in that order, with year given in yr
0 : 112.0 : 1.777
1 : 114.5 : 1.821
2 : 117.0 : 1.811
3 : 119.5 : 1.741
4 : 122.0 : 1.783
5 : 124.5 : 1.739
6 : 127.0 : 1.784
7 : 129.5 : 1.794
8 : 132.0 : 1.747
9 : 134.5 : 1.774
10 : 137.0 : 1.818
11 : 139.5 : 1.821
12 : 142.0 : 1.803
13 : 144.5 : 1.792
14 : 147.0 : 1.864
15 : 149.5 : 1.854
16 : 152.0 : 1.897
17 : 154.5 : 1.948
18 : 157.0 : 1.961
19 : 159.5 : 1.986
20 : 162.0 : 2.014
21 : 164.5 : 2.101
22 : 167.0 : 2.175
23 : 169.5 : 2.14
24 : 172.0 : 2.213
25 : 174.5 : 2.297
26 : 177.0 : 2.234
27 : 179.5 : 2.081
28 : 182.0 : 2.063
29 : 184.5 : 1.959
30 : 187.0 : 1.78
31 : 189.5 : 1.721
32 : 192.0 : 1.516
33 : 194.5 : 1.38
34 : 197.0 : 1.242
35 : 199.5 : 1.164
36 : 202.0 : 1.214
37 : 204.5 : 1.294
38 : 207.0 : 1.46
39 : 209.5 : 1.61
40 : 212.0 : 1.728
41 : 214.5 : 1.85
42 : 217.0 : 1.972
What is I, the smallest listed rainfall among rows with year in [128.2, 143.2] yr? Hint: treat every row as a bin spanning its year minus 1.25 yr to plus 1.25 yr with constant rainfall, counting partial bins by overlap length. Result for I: 1.747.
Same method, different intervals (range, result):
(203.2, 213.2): 1.294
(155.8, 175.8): 1.961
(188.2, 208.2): 1.164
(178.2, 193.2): 1.516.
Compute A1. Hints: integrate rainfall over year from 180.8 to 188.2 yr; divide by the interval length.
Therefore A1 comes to 1.93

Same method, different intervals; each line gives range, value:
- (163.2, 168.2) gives 2.14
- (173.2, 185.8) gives 2.13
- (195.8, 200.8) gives 1.2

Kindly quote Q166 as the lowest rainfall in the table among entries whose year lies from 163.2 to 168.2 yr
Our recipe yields 2.101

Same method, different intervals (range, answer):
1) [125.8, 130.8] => 1.784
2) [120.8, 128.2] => 1.739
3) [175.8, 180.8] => 2.081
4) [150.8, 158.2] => 1.897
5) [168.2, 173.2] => 2.14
